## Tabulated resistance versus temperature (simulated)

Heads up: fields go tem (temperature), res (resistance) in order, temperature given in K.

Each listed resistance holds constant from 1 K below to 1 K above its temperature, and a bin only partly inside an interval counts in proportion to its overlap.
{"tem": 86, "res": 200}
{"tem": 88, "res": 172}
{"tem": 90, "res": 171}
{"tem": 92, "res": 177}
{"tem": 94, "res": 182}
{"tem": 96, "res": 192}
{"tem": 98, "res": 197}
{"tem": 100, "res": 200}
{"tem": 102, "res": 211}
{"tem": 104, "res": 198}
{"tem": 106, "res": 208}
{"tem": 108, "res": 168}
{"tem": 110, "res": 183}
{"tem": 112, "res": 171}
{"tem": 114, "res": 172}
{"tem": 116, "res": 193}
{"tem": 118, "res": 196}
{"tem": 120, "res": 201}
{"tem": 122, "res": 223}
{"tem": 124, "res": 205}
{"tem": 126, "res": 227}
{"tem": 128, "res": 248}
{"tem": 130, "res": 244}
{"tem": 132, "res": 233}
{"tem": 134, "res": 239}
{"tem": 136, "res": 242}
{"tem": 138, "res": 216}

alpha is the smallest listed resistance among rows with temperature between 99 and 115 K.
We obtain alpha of 168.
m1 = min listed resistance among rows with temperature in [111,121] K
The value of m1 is 171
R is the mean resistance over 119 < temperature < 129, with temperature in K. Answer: 221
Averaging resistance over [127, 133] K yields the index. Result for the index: 242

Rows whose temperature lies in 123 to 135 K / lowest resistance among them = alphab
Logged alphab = 205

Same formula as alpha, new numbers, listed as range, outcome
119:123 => 201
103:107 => 198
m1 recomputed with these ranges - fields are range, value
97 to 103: 197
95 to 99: 192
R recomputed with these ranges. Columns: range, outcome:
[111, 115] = 172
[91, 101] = 190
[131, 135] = 236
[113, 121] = 190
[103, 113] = 186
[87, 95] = 176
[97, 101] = 198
